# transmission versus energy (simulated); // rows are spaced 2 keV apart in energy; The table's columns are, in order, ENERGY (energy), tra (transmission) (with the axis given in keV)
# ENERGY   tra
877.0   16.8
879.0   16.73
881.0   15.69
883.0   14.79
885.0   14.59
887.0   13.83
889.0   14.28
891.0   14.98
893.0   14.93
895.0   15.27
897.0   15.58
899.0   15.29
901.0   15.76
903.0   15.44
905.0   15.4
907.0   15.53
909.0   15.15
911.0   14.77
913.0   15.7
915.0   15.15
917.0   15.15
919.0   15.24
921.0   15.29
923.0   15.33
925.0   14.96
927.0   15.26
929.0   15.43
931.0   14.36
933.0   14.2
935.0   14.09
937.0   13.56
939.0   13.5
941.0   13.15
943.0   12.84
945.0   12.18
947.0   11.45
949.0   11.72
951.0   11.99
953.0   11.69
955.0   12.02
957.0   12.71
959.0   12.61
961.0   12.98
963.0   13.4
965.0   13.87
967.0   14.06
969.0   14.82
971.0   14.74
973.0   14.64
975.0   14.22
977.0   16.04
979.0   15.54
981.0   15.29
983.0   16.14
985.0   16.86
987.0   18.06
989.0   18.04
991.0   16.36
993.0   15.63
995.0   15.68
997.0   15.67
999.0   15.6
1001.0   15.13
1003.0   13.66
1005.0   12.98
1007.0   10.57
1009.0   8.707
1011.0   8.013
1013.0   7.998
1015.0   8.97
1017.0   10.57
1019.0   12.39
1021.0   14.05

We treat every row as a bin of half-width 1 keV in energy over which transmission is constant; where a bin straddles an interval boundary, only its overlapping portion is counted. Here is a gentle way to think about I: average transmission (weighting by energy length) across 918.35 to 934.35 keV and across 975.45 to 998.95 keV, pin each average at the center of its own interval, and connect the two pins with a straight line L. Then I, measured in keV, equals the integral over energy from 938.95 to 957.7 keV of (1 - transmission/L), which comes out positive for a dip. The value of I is 3.85 keV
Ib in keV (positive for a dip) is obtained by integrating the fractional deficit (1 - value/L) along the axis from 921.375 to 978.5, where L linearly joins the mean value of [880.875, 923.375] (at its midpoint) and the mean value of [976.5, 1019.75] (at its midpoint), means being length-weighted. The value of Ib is 3.13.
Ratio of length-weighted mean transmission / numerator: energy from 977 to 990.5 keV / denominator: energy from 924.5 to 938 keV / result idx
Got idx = 1.1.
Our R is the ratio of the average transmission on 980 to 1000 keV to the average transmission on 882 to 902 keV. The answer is 1.1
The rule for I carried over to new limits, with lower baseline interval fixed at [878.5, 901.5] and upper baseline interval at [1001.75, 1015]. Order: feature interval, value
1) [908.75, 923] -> -1.2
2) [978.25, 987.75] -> -4.2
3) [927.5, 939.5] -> -0.8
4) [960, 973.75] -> -2.4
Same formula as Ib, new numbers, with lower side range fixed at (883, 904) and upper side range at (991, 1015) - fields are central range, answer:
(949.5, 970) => 0.9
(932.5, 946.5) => 0.8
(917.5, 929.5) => -0.7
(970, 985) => -2.4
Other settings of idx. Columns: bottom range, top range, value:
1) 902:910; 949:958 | 0.78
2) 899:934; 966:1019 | 0.92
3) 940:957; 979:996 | 1.35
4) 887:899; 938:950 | 0.84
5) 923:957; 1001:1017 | 0.79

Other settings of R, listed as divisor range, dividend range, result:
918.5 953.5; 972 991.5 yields 1.18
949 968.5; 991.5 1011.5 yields 1.04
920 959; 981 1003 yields 1.20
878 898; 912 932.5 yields 1.01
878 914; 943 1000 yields 0.95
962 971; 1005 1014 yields 0.66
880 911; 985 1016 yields 0.90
